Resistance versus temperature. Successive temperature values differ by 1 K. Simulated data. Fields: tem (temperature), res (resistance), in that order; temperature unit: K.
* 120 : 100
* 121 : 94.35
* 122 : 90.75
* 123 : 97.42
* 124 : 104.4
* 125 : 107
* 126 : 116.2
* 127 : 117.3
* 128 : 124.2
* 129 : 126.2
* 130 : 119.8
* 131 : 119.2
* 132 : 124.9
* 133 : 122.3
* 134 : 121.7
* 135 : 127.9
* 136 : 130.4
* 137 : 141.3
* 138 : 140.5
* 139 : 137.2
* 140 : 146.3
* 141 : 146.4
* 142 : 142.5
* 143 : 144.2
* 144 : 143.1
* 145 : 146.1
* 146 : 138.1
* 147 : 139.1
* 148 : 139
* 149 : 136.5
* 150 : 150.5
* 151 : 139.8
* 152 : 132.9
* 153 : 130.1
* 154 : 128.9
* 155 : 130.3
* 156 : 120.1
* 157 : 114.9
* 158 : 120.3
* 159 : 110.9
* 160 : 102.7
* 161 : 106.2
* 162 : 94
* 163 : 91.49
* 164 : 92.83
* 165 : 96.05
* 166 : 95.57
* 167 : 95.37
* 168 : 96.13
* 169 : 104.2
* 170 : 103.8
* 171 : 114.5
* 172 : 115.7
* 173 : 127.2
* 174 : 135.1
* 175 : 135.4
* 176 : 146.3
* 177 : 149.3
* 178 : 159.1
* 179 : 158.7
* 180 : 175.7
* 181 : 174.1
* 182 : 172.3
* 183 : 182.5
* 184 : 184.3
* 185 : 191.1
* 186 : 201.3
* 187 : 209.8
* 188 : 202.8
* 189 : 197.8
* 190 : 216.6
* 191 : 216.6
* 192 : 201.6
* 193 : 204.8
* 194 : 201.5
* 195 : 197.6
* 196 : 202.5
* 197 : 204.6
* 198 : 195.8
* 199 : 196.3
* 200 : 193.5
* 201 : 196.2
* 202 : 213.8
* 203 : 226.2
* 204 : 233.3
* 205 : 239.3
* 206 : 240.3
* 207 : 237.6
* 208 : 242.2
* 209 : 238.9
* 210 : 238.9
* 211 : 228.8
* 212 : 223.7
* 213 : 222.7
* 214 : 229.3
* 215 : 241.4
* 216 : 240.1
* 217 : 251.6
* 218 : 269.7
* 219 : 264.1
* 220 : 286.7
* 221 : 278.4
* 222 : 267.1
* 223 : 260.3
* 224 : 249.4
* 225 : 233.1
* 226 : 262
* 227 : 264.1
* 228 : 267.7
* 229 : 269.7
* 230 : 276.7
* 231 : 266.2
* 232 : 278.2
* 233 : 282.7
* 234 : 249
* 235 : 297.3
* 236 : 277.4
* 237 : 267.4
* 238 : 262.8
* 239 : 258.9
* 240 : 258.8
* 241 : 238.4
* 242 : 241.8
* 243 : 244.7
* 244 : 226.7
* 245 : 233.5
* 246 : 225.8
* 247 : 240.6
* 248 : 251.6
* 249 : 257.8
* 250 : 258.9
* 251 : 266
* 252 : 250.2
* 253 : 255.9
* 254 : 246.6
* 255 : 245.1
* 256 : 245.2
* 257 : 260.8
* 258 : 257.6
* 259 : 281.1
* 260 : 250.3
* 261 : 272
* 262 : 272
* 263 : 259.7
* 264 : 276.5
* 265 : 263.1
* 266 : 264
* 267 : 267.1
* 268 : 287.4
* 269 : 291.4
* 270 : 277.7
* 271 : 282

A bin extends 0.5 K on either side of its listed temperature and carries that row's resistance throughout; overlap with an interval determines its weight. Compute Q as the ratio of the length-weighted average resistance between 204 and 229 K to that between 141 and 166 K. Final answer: 2.00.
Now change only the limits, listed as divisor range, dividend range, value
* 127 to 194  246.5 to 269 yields 1.85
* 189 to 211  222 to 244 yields 1.21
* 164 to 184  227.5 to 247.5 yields 1.93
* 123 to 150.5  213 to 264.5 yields 1.97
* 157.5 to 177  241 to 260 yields 2.25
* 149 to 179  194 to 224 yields 1.95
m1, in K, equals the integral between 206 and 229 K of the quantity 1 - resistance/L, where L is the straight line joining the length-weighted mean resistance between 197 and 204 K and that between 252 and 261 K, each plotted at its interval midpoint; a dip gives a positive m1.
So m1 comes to -3.01 K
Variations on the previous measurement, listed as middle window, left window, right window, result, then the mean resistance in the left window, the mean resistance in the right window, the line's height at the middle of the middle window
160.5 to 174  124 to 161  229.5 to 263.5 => 4.75 K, 129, 258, 160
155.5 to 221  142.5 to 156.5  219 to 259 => 4.55 K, 137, 258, 190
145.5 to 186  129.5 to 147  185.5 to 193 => 9.76 K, 135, 207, 174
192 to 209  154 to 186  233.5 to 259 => -3.30 K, 130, 253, 179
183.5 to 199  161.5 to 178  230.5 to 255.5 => -4.71 K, 113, 255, 155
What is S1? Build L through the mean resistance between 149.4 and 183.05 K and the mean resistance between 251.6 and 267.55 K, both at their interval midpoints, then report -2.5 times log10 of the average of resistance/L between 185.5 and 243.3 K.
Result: -0.22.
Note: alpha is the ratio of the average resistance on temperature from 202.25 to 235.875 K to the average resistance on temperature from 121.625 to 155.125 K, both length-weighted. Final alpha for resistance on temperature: 2.0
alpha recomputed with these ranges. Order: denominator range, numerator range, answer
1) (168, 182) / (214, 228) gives 1.87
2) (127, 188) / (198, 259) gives 1.85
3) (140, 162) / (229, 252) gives 1.96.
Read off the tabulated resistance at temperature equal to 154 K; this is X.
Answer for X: 128.9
